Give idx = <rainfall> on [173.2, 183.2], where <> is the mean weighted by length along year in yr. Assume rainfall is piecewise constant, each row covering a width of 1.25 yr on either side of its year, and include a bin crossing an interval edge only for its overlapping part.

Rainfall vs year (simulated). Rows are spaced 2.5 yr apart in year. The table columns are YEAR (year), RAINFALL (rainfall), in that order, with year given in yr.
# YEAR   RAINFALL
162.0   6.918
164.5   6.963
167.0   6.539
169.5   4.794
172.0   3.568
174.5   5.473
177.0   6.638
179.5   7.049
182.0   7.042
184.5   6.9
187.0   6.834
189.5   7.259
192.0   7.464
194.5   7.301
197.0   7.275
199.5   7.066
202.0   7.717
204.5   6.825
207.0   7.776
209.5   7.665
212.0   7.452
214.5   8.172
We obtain 6.53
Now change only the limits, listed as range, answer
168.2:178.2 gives 5.12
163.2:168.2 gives 6.75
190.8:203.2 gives 7.36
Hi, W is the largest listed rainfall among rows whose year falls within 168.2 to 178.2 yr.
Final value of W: 6.638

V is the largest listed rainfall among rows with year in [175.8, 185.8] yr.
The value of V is 7.049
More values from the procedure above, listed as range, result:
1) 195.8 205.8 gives 7.717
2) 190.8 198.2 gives 7.464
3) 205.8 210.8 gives 7.776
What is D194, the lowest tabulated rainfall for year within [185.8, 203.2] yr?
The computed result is 6.834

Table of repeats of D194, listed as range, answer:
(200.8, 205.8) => 6.825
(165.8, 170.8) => 4.794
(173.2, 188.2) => 5.473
